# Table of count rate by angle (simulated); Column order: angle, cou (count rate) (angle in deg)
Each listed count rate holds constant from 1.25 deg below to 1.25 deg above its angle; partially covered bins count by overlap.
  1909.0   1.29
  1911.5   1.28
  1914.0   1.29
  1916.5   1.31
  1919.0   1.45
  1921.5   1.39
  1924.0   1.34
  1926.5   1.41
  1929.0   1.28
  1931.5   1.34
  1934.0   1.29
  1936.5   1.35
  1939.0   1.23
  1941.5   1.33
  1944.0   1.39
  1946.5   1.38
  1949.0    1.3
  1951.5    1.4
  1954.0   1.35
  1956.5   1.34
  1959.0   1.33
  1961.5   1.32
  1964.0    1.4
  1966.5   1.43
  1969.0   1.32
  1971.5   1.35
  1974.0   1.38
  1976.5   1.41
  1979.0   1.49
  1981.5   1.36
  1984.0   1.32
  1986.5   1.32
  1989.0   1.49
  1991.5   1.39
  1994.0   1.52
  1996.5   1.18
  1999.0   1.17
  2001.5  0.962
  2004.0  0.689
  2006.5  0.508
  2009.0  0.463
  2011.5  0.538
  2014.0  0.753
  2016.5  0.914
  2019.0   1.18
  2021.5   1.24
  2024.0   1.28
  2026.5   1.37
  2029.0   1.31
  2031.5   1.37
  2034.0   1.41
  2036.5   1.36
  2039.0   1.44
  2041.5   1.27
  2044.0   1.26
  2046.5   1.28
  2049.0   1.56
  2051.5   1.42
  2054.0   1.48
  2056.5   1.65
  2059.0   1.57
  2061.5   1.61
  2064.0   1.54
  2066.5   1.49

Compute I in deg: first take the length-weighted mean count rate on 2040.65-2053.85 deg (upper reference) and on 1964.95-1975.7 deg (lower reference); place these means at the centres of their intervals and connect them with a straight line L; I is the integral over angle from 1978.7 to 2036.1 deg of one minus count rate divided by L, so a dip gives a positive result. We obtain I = 9.8 deg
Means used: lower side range 1.37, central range 1.14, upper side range 1.37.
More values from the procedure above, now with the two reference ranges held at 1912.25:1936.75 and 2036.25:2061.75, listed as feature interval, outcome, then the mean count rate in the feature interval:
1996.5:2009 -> 5.1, 0.83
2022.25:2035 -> 0.7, 1.34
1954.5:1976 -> 0.2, 1.36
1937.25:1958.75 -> 0.4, 1.34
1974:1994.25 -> -0.2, 1.41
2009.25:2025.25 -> 5.3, 0.952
